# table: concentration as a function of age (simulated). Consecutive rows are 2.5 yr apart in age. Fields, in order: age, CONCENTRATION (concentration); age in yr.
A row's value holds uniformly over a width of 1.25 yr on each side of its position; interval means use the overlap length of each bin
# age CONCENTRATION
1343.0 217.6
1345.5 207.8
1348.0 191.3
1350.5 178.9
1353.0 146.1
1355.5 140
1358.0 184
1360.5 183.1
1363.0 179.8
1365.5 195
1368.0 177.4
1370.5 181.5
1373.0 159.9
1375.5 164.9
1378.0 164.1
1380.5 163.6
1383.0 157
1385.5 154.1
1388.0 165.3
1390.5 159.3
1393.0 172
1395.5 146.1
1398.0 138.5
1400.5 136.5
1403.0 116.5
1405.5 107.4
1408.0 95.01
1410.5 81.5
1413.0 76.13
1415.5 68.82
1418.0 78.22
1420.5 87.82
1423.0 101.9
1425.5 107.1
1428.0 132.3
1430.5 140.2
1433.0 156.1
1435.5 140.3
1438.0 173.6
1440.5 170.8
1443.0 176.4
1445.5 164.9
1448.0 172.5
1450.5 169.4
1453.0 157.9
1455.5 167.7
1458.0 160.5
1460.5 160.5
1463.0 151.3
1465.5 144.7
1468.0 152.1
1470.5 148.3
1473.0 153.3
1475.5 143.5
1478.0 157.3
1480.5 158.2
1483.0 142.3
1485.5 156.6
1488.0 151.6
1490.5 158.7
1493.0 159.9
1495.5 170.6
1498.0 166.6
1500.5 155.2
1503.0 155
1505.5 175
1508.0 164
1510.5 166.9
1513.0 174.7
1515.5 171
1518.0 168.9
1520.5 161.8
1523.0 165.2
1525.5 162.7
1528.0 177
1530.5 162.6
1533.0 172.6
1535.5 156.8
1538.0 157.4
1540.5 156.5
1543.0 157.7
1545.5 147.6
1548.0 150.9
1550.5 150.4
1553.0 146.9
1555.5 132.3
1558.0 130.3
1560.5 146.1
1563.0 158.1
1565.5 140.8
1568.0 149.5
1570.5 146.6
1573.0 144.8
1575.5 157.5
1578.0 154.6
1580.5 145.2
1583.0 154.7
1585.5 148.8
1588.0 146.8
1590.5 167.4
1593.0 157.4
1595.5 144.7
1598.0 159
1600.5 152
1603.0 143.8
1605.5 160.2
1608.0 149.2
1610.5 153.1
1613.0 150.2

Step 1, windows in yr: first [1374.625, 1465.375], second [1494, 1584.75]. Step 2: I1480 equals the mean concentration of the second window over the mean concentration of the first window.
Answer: 1.1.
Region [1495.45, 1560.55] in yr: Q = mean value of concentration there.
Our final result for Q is 159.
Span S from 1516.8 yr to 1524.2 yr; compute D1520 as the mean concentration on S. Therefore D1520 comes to 165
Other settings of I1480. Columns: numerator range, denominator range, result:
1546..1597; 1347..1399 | 0.89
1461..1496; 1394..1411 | 1.28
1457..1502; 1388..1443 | 1.24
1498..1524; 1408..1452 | 1.29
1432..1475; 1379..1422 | 1.29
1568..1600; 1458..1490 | 1.00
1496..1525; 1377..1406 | 1.11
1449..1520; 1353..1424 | 1.13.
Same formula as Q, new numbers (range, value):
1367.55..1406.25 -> 154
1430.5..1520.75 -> 160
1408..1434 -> 102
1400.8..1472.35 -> 134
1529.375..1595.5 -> 151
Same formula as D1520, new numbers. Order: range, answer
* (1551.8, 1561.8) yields 139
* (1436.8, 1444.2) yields 174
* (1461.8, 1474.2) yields 150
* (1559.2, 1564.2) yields 152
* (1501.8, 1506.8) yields 165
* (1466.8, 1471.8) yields 150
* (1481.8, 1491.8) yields 152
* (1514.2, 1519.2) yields 170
